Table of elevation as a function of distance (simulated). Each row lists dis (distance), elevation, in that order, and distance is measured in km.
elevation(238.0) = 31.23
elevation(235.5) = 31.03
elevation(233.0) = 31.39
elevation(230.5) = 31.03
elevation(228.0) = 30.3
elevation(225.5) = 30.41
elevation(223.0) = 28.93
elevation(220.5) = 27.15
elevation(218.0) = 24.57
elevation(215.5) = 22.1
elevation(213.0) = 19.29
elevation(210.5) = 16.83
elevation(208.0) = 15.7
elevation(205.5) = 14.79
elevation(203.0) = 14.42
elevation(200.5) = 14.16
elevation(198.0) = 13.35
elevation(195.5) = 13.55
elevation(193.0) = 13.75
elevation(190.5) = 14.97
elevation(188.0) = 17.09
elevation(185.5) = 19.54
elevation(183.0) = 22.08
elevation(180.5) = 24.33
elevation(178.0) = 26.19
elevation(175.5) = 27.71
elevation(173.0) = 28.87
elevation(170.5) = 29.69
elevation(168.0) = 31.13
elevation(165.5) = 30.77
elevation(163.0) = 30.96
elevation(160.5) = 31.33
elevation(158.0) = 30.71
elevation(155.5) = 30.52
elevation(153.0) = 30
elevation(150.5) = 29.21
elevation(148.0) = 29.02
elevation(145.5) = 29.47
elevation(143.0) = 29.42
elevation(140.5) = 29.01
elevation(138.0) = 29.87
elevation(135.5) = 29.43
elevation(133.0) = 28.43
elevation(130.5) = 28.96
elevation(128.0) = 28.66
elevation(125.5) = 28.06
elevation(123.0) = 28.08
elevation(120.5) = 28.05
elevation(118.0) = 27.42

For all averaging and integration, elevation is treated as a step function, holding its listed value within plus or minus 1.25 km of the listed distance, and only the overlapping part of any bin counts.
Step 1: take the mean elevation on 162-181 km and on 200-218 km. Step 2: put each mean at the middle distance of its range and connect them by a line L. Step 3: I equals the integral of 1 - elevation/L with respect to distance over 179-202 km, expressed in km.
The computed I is 6.2 km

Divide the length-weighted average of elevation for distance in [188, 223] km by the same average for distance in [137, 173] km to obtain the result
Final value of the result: 0.59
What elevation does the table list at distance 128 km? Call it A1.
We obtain 28.66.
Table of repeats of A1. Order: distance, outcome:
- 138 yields 29.87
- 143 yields 29.42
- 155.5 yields 30.52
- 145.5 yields 29.47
